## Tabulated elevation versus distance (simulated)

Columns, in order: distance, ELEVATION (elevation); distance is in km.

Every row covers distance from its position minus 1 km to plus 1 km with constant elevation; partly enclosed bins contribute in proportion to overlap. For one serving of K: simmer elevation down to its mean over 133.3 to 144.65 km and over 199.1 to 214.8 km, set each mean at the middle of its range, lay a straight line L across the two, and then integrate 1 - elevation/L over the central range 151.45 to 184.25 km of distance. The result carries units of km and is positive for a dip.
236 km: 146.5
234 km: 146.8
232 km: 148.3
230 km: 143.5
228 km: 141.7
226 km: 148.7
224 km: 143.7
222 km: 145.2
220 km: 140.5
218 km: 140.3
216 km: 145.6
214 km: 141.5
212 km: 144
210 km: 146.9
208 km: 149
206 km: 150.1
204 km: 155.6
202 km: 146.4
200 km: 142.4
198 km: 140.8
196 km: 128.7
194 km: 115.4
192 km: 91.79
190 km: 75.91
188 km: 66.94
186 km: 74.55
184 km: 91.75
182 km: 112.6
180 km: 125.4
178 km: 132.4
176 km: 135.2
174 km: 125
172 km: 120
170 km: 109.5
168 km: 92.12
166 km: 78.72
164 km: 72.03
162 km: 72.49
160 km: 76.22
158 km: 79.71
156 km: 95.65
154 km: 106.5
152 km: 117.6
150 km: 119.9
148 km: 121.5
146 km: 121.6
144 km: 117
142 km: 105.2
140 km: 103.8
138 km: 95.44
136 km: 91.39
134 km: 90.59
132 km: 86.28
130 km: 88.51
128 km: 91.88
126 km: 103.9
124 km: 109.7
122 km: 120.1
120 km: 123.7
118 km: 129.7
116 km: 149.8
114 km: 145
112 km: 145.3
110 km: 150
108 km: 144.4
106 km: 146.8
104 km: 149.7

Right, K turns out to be 4.9 km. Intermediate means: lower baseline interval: 100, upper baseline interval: 147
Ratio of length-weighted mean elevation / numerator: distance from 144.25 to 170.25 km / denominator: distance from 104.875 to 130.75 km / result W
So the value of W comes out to 0.77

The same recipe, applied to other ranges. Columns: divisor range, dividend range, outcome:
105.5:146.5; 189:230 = 1.17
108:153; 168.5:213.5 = 1.05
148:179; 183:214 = 1.19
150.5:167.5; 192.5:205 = 1.54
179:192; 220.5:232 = 1.59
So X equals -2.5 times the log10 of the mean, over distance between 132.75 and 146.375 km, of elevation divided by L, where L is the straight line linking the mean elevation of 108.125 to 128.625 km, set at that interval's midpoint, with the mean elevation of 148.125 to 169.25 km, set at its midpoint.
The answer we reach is 0.07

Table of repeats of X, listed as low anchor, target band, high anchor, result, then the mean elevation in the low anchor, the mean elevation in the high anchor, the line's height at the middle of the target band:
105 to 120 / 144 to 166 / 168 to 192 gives 0.215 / 143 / 105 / 119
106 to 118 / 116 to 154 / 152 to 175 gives 0.123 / 145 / 94.5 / 123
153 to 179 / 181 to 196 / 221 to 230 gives 0.254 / 99.7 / 145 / 117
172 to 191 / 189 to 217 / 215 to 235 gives -0.073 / 105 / 144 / 125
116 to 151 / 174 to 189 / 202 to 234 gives 0.205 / 108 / 146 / 130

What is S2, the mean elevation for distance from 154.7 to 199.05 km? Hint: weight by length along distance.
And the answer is 101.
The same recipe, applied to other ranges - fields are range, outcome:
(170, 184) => 122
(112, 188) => 106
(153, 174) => 91.9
